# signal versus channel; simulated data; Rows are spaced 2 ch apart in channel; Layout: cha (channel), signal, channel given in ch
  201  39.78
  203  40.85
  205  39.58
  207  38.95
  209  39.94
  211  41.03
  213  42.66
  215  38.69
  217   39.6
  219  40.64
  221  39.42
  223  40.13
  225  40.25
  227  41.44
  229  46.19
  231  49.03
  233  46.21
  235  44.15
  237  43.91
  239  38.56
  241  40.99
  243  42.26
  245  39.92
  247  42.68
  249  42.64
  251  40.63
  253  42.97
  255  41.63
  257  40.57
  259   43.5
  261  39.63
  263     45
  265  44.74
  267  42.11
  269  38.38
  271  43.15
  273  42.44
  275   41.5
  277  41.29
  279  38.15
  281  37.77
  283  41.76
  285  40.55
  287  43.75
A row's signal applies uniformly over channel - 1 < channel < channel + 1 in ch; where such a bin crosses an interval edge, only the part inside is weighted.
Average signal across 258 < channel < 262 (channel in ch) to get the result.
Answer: 41.6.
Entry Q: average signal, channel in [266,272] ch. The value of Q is 41.2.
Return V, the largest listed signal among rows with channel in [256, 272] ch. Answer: 45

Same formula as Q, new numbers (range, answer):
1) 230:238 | 45.8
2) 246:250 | 42.7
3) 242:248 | 41.6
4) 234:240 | 42.2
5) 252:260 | 42.2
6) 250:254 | 41.8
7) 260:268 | 42.9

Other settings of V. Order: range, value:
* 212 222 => 42.66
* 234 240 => 44.15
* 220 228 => 41.44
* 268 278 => 43.15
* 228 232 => 49.03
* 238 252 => 42.68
